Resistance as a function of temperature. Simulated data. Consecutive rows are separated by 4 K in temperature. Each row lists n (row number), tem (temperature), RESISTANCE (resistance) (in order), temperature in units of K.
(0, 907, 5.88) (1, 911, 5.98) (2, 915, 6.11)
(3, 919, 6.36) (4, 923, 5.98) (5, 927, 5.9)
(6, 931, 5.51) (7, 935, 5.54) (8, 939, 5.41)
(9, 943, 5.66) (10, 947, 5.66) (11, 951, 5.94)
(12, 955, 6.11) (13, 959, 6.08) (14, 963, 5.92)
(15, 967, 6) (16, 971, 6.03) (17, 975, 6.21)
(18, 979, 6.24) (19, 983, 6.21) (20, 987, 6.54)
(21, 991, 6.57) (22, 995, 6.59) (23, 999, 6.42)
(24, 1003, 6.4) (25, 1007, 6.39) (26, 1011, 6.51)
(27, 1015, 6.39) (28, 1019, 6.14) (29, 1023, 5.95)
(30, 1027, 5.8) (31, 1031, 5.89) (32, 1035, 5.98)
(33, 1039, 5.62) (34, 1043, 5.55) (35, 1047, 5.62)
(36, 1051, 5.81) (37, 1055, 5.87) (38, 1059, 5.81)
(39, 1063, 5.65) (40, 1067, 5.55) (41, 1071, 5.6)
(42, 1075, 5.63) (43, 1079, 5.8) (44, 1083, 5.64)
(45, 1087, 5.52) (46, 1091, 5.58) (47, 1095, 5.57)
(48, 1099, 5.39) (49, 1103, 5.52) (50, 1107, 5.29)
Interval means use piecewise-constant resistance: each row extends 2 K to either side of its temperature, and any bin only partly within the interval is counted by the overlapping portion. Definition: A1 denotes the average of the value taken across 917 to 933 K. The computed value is 5.94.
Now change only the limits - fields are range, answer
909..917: 6.04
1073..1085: 5.69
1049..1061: 5.83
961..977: 6.04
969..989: 6.25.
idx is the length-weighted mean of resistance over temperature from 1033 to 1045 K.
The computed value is 5.72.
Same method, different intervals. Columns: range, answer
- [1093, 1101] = 5.48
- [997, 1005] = 6.41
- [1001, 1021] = 6.37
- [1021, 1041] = 5.85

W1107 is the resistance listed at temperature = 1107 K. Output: 5.29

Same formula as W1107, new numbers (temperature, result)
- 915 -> 6.11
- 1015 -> 6.39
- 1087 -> 5.52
